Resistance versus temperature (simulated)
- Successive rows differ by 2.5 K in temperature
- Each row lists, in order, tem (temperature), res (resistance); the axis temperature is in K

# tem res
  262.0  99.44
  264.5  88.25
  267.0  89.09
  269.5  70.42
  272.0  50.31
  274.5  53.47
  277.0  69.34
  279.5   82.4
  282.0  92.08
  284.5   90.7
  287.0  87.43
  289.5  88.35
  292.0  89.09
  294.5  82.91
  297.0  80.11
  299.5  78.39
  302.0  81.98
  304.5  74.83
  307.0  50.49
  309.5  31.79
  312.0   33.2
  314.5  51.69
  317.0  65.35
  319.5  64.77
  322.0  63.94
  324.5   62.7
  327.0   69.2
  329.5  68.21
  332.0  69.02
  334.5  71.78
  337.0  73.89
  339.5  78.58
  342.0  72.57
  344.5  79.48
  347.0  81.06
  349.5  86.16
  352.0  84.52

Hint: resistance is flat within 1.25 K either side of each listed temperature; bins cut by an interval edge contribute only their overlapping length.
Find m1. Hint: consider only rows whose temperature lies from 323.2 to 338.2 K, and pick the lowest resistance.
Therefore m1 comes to 62.7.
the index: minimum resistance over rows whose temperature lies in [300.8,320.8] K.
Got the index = 31.79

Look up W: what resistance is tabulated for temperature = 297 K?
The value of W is 80.11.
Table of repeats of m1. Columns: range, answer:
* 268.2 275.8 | 50.31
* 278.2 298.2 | 80.11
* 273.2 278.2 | 53.47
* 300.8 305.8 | 74.83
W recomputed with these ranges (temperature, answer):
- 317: 65.35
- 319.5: 64.77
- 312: 33.2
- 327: 69.2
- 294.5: 82.91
